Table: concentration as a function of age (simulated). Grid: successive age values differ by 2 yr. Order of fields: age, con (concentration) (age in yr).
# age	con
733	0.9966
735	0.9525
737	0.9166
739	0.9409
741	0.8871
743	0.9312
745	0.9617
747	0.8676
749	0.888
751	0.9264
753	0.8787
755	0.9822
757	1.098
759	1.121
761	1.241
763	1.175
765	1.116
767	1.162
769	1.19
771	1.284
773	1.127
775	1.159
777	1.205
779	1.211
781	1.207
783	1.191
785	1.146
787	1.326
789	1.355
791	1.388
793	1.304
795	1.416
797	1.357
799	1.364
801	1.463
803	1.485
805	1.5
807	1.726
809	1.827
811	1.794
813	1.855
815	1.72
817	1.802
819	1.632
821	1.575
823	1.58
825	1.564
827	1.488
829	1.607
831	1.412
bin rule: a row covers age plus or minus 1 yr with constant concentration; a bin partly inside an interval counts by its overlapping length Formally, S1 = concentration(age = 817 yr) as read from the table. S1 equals 1.802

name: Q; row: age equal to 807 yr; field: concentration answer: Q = 1.726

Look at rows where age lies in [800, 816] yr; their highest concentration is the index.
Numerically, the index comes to 1.855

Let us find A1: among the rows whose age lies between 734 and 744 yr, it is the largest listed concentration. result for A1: 0.9525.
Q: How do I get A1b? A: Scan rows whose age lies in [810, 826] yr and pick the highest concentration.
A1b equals 1.855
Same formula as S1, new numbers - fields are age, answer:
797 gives 1.357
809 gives 1.827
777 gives 1.205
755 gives 0.9822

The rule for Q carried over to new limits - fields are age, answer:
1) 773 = 1.127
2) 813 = 1.855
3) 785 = 1.146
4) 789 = 1.355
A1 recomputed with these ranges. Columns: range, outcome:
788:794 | 1.388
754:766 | 1.241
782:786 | 1.191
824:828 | 1.564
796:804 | 1.485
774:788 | 1.326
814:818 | 1.802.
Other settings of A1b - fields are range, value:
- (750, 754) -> 0.9264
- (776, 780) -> 1.211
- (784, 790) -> 1.355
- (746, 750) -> 0.888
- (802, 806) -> 1.5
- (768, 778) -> 1.284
